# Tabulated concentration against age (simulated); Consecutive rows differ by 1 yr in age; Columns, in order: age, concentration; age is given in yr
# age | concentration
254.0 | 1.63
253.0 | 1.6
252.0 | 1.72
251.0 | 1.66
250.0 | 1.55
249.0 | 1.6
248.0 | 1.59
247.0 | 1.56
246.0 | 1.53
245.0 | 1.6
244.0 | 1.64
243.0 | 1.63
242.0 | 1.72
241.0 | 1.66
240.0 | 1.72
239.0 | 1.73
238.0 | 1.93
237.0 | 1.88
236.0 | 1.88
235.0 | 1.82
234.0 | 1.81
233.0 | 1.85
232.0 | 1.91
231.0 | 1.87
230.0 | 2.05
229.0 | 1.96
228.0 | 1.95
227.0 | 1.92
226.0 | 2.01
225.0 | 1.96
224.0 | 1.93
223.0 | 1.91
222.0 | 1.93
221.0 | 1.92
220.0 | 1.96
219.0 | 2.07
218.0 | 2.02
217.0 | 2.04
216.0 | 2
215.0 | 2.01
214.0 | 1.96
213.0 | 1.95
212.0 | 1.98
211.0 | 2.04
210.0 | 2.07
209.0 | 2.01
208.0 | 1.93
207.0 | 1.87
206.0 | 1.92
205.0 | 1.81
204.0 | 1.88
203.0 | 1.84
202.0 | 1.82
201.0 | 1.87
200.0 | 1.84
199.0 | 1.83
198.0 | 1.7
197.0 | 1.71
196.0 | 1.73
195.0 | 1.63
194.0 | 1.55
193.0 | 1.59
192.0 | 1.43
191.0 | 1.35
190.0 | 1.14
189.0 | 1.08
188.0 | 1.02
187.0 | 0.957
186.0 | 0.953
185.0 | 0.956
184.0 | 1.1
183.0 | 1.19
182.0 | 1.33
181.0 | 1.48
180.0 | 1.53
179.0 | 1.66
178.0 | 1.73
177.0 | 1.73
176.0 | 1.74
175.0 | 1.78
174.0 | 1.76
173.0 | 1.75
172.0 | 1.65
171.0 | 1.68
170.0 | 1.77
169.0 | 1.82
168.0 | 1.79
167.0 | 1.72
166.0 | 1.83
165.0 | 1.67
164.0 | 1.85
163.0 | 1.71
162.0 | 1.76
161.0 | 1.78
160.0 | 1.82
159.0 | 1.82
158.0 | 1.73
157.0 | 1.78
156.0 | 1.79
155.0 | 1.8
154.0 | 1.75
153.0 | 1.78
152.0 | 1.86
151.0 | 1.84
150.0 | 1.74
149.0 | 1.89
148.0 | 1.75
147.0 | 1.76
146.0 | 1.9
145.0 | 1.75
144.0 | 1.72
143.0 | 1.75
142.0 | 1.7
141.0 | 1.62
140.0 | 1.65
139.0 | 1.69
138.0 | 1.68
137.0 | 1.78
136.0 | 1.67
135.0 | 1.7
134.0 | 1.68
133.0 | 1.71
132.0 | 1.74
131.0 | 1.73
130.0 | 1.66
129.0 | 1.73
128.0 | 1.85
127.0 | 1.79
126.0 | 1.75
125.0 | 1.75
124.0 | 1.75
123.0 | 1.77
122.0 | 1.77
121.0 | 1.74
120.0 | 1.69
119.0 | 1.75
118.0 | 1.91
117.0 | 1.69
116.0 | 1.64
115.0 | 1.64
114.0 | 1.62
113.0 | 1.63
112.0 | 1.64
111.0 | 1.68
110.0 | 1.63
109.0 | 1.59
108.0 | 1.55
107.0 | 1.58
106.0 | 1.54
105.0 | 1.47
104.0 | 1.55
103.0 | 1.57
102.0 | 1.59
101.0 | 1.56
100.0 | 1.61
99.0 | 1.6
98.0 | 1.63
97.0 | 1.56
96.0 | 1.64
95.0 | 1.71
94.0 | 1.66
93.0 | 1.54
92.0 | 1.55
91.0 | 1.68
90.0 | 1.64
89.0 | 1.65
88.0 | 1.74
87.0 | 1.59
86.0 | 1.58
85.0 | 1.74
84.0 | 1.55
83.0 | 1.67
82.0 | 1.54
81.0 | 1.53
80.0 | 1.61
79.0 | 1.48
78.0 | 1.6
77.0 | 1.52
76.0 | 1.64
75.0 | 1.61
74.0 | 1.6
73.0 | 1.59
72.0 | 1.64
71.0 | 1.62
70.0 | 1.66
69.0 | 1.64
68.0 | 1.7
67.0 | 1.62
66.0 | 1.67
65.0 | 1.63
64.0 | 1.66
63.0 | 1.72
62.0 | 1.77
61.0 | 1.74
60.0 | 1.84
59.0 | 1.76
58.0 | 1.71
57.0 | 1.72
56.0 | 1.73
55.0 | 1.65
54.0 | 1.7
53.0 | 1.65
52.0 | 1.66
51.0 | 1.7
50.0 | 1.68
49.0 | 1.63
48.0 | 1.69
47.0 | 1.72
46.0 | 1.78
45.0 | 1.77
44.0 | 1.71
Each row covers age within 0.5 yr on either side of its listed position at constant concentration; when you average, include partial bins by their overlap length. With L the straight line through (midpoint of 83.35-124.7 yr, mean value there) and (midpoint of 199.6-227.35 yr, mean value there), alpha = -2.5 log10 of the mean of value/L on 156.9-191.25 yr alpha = 0.178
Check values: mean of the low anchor 1.64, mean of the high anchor 1.95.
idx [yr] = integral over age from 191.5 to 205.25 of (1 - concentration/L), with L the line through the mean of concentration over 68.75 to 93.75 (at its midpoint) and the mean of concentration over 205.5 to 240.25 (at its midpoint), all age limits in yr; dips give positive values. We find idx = 1.1 yr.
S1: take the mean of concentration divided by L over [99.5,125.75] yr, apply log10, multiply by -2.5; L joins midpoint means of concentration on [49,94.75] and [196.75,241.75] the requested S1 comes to 0.04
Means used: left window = 1.65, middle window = 1.65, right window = 1.91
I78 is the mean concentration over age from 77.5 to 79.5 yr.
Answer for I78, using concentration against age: 1.54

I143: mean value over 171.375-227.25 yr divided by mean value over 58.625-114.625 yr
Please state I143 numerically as 1.05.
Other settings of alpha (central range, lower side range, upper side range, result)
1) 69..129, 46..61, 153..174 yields 0.06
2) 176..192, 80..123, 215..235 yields 0.38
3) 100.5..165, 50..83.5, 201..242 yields 0.03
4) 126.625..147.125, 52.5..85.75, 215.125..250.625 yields 0.00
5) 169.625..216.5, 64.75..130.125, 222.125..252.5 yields 0.06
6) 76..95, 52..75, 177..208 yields 0.03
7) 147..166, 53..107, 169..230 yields -0.06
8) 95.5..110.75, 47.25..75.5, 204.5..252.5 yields 0.09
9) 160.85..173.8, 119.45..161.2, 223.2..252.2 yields 0.01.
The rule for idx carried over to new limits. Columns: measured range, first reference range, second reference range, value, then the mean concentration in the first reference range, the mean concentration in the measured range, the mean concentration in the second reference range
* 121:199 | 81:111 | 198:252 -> 3.3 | 1.6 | 1.65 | 1.85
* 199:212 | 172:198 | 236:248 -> -3.2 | 1.44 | 1.91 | 1.69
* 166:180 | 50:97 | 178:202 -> -2.6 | 1.65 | 1.73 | 1.43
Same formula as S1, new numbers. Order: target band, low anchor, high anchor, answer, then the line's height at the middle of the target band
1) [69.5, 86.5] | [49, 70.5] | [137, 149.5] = 0.069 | 1.7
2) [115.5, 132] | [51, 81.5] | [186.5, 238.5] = -0.020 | 1.72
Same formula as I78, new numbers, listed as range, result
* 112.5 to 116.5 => 1.63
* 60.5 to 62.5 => 1.75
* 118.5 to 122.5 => 1.74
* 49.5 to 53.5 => 1.67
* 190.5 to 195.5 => 1.51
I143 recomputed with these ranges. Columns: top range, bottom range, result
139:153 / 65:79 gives 1.09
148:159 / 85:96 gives 1.10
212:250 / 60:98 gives 1.13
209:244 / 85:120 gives 1.17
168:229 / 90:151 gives 1.02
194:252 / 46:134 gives 1.11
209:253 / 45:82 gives 1.11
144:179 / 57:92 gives 1.08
